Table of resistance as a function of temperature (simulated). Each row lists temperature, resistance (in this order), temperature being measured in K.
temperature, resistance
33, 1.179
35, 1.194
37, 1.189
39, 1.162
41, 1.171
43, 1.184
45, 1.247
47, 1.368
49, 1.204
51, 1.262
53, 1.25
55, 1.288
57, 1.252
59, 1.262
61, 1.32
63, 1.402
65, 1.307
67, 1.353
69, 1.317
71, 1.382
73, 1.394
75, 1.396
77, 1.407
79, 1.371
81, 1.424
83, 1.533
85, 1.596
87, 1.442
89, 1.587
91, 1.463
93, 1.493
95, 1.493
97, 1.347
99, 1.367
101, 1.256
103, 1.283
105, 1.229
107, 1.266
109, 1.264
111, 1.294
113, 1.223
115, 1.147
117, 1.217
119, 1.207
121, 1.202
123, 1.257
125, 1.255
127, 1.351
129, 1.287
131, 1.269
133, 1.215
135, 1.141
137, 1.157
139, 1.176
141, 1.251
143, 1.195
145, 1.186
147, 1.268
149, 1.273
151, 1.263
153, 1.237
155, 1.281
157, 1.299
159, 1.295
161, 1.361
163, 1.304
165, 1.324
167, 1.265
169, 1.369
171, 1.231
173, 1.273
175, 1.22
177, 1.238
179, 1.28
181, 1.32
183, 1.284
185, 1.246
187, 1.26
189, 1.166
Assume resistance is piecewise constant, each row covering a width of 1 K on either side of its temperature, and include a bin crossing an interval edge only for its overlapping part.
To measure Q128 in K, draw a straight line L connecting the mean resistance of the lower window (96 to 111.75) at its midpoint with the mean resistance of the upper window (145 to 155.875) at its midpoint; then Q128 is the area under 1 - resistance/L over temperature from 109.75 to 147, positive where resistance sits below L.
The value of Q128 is 1.36 K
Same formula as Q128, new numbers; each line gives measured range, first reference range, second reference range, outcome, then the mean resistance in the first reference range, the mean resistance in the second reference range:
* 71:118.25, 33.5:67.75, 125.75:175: -4.1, 1.26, 1.26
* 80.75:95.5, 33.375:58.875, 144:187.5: -3.1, 1.23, 1.28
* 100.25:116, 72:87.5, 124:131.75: 1.3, 1.45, 1.29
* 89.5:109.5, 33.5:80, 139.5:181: -1.1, 1.29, 1.27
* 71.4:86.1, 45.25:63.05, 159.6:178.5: -1.8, 1.28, 1.29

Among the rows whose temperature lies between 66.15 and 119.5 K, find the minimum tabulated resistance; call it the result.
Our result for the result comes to 1.147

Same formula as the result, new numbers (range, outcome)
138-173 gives 1.176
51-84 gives 1.25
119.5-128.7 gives 1.202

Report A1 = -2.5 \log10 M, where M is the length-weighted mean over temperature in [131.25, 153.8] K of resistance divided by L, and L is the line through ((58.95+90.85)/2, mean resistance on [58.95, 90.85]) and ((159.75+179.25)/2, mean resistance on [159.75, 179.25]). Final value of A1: 0.09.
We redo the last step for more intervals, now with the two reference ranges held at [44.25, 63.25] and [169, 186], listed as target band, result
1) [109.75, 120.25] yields 0.05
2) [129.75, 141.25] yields 0.06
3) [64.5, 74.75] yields -0.06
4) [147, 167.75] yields -0.02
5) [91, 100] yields -0.12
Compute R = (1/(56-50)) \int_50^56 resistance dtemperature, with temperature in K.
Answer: 1.27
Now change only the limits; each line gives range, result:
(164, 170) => 1.32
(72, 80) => 1.39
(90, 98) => 1.45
